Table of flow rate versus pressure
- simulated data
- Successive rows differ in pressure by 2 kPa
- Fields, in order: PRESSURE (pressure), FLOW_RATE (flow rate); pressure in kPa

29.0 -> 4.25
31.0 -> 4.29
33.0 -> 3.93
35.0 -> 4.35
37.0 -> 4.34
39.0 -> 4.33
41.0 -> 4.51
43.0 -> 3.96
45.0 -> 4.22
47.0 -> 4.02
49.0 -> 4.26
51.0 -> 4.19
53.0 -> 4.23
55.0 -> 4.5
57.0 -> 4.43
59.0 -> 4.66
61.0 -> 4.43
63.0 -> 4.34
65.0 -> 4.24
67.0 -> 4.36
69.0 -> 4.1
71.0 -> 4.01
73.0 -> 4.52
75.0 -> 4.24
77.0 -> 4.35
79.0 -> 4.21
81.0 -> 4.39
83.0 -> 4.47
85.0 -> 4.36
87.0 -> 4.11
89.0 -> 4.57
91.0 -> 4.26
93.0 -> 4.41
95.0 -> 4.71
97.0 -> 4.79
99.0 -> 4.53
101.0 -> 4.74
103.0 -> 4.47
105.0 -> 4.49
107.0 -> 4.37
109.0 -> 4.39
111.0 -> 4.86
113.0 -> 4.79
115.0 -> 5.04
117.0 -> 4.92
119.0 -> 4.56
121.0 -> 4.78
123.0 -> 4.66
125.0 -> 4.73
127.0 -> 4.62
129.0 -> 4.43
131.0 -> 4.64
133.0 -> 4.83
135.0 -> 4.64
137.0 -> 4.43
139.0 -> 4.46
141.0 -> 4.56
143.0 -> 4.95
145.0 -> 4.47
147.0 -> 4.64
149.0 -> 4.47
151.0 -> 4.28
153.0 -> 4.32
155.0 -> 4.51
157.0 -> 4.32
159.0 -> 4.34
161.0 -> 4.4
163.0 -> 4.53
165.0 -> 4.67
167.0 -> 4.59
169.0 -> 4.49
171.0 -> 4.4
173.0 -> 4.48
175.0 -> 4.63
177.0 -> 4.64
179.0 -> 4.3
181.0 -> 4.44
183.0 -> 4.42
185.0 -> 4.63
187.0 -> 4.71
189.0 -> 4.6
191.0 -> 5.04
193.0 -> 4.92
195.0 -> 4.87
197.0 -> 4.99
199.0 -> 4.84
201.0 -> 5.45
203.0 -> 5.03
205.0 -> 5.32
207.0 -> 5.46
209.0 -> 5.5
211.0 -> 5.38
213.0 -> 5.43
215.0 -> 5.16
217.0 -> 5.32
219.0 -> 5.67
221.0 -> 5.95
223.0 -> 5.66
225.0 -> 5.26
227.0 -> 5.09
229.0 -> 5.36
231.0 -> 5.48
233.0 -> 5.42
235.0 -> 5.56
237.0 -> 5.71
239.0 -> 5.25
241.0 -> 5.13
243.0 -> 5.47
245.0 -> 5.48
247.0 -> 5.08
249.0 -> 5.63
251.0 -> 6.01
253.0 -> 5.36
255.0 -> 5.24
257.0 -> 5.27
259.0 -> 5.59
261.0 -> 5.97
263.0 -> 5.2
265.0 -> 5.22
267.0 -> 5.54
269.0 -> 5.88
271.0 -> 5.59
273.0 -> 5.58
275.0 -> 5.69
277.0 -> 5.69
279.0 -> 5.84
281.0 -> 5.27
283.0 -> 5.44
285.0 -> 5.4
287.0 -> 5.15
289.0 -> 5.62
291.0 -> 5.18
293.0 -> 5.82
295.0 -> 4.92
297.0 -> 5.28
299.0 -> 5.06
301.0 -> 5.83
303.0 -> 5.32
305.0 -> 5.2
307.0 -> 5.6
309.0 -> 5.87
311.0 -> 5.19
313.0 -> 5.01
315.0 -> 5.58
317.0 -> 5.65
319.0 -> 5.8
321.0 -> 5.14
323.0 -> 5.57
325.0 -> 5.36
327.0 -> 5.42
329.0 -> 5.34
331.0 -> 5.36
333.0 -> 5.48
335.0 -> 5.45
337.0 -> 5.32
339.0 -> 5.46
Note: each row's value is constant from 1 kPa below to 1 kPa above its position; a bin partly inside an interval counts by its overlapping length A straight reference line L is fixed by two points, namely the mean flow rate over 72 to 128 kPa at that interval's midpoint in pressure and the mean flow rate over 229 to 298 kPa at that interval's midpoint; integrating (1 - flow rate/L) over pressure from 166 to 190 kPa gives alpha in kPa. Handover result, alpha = 2.2 kPa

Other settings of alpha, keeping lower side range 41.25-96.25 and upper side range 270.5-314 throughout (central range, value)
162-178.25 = 0.9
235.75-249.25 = -0.5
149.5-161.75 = 1.0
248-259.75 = -0.6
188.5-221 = -1.4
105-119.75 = -0.5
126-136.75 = 0.0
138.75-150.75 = 0.3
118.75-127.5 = -0.2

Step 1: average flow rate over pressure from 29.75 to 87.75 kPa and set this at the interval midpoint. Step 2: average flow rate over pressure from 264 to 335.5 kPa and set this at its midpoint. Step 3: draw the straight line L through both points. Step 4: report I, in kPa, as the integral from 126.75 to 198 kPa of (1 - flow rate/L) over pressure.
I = 3.2 kPa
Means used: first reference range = 4.29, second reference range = 5.45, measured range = 4.57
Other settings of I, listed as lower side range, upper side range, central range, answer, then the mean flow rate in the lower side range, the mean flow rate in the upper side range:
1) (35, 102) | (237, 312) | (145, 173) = 2.2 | 4.36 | 5.46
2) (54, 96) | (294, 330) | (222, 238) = -1.3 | 4.37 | 5.4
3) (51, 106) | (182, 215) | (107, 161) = 1.1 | 4.4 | 5.04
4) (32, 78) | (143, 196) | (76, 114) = -1.0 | 4.28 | 4.55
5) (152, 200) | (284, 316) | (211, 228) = -2.0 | 4.59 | 5.38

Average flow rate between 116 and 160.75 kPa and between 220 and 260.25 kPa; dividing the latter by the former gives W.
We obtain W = 1.2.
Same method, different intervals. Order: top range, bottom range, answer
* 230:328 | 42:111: 1.25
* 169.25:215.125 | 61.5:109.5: 1.11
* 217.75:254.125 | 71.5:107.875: 1.23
